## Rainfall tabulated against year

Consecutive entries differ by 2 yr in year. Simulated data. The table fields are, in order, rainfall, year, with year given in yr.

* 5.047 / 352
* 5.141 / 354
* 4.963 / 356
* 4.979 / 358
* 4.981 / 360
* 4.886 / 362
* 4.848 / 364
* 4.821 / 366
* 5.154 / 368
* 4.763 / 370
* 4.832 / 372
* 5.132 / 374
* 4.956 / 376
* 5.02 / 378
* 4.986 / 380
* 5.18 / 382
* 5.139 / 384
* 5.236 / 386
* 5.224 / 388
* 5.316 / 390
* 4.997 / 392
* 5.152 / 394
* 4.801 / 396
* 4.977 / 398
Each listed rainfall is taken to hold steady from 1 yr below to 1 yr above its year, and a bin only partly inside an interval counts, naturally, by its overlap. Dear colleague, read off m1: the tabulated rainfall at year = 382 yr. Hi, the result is 5.18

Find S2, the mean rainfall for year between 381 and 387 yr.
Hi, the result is 5.18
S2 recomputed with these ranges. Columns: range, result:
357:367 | 4.9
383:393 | 5.18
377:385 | 5.08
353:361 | 5.02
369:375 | 4.91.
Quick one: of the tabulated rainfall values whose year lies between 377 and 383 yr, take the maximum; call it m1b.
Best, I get 5.18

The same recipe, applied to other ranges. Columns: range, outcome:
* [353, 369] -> 5.154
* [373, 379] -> 5.132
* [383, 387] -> 5.236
